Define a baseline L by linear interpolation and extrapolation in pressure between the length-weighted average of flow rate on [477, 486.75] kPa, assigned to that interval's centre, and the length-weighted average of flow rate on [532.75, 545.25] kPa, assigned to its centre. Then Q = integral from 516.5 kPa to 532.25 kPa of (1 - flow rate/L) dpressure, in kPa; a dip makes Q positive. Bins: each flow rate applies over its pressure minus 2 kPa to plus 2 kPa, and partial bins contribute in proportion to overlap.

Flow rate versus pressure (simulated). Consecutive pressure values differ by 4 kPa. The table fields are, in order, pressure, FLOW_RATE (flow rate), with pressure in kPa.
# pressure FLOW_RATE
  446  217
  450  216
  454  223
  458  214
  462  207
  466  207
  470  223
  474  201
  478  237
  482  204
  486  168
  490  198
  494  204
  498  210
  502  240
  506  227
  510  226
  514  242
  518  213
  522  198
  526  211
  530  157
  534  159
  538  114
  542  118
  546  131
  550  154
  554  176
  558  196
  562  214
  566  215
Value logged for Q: -4.81 kPa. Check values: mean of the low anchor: 204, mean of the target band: 194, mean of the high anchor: 129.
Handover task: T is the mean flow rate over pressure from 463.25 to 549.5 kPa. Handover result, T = 194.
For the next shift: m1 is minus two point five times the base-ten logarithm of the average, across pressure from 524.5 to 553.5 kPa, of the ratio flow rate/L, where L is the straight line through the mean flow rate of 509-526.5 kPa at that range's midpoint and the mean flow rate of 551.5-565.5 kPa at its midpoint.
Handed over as 0.35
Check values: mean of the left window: 218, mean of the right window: 196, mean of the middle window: 149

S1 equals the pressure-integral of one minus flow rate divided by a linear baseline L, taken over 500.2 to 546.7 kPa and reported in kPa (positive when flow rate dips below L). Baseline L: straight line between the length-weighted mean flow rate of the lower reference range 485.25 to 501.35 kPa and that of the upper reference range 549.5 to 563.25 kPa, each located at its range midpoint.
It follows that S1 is 1.7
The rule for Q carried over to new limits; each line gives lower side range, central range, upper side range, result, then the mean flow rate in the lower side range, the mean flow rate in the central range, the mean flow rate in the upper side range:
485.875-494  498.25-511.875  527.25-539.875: -4.01 kPa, 192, 228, 148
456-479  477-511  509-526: 0.74 kPa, 214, 212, 218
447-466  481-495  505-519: 1.90 kPa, 214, 192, 228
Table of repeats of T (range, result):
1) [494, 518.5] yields 225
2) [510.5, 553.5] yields 172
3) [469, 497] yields 205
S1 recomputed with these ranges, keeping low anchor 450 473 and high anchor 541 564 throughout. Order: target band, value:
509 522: -2.54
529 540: 2.15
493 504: -1.37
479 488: 0.51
